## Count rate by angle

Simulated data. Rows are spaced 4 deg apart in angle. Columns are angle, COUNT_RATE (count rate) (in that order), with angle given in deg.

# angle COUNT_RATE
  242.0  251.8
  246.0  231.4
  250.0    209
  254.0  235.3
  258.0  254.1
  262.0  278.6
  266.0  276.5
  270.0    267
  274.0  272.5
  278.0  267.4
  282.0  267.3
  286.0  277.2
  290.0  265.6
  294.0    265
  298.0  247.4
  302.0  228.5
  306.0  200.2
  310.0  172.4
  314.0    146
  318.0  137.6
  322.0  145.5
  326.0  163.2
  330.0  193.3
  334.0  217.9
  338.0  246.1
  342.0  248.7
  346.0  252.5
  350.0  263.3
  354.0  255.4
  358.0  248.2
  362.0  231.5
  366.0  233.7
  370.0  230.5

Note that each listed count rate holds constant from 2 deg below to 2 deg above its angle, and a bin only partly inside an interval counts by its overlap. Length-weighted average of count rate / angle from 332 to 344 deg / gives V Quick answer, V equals 238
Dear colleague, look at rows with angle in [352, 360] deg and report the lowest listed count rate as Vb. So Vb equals 248.2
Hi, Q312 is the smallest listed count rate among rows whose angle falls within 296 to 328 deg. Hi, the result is 137.6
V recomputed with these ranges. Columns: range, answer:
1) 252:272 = 262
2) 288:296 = 265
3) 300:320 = 177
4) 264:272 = 272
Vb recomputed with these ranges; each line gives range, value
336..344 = 246.1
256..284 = 254.1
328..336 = 193.3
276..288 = 267.3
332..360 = 217.9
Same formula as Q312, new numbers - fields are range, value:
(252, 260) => 235.3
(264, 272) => 267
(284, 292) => 265.6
